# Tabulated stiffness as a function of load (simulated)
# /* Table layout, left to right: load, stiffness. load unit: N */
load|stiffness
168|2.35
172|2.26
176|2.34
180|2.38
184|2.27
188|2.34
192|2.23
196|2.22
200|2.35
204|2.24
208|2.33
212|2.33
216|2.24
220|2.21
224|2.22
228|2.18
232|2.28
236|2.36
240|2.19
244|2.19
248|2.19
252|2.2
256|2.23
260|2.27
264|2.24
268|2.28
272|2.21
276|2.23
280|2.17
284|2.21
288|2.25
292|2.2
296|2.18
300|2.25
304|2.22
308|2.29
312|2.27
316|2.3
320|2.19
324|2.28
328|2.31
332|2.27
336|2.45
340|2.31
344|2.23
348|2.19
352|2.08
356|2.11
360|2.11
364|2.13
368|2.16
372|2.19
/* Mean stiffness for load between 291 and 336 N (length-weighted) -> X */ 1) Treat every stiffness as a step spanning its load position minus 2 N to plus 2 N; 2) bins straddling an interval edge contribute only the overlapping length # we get 2.26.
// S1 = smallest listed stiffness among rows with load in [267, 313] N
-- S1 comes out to 2.17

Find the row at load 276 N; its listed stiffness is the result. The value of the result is 2.23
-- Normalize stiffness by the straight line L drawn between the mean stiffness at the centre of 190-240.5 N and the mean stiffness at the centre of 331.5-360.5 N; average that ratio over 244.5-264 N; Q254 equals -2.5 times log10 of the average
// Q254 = 0.01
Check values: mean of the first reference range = 2.26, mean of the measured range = 2.22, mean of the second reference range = 2.22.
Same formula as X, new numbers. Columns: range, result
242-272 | 2.23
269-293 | 2.22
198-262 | 2.25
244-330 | 2.24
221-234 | 2.23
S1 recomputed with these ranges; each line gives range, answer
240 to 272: 2.19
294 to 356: 2.08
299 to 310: 2.22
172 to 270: 2.18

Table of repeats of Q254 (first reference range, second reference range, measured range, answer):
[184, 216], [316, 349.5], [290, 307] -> 0.032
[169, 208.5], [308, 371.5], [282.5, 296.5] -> 0.018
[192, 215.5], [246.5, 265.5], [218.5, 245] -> 0.009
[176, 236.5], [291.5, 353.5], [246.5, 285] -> 0.020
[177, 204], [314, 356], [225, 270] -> 0.020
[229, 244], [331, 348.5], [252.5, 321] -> 0.021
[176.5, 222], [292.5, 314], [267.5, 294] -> 0.015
